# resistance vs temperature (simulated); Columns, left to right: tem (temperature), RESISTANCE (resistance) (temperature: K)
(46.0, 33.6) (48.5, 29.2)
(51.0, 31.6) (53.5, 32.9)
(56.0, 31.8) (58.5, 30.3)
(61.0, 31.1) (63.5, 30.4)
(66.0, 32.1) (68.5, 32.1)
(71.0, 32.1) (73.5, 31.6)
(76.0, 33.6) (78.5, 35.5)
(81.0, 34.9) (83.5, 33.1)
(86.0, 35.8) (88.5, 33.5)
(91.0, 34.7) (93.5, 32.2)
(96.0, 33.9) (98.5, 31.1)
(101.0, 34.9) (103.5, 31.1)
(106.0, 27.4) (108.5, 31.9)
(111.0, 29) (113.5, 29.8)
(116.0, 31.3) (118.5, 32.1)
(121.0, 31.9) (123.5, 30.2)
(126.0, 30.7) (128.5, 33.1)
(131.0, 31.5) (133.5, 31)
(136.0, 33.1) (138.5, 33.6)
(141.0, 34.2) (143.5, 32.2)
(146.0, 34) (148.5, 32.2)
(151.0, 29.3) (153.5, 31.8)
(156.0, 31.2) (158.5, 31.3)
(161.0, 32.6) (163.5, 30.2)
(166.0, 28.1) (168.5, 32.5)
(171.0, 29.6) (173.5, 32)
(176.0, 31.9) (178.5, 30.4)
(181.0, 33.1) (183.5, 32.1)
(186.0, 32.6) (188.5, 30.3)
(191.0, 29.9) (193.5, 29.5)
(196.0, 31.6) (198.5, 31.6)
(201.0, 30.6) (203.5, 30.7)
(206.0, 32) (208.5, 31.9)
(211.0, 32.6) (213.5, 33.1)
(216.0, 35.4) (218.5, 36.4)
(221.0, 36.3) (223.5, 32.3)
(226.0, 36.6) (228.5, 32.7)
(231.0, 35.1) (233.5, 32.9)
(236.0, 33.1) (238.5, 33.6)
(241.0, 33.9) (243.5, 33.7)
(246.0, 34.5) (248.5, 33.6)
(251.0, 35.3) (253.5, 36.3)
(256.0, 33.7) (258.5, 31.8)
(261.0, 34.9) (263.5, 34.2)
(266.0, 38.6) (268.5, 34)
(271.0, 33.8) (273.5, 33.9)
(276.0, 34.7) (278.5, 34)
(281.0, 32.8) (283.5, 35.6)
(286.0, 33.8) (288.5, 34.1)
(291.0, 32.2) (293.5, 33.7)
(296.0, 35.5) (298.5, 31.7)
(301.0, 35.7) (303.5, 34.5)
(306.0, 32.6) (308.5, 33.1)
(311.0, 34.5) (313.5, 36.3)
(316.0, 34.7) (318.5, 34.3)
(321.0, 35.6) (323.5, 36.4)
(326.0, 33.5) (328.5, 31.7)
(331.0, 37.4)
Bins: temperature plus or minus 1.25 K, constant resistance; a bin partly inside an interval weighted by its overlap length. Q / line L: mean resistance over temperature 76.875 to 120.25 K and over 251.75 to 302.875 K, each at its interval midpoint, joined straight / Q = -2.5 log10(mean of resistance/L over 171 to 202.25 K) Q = 0.07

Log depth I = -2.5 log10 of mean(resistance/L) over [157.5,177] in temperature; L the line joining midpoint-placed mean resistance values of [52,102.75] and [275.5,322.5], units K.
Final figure 0.080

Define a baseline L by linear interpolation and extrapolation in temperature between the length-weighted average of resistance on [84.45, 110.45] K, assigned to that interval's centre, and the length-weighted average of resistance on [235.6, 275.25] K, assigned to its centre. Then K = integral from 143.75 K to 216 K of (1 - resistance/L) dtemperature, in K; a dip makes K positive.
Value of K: 4.4 K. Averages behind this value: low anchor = 32.6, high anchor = 34.3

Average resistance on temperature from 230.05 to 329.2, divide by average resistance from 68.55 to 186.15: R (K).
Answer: 1.07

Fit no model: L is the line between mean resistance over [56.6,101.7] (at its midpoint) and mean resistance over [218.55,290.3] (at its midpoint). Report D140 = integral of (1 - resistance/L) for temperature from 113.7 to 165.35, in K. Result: 2.5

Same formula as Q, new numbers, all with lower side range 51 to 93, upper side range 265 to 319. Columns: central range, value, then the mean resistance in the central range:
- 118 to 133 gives 0.05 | 31.5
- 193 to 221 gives 0.04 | 32.6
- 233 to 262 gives 0.00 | 34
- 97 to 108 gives 0.06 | 31.2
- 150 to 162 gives 0.07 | 31.3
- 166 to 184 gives 0.07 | 31.4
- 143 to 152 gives 0.04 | 32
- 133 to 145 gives 0.01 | 33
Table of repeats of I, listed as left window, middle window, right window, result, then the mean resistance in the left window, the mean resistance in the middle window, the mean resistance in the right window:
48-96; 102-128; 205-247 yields 0.08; 32.6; 30.7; 33.9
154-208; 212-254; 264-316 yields -0.06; 31.2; 34.4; 34.3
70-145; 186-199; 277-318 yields 0.08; 32.4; 30.7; 34.1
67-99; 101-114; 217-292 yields 0.11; 33.4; 30.3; 34.3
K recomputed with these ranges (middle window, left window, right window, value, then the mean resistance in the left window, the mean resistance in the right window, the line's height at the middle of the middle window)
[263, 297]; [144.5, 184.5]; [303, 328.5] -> -0.7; 31.4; 34.4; 33.7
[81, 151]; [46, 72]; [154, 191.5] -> -1.9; 31.5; 31.2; 31.3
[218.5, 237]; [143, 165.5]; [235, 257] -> -0.4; 31.5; 34.2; 33.7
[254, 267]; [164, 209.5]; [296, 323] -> -0.6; 31.1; 34.4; 33.1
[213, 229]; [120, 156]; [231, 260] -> -0.7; 32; 33.9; 33.5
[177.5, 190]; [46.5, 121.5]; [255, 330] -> 0.5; 32.1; 34.2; 33.1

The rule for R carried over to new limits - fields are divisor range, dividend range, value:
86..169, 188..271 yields 1.05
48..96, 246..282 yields 1.05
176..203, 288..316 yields 1.09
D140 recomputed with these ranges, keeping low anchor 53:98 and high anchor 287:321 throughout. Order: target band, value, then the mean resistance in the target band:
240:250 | 0.0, 34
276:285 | -0.1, 34.2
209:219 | -0.1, 34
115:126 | 0.6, 31.3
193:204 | 0.9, 30.9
